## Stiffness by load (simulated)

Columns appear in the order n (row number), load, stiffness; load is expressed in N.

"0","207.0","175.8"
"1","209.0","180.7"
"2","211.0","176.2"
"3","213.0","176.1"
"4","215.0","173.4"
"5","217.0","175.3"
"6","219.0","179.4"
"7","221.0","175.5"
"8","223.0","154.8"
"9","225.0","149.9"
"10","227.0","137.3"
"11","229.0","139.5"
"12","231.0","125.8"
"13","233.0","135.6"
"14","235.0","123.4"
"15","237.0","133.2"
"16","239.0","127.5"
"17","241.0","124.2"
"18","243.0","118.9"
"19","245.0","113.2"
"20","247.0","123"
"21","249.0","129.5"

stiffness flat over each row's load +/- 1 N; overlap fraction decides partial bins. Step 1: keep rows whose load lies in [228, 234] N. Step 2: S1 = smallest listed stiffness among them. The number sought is 125.8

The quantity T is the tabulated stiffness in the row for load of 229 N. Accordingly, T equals 139.5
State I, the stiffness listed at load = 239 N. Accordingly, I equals 127.5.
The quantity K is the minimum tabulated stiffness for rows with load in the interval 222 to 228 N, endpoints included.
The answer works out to 137.3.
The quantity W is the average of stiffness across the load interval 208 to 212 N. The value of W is 178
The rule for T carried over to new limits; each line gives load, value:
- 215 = 173.4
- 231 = 125.8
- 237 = 133.2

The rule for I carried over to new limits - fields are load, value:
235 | 123.4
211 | 176.2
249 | 129.5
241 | 124.2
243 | 118.9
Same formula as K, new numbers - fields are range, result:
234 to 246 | 113.2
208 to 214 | 176.1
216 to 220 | 175.3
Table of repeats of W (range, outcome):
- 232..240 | 130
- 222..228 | 147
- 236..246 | 123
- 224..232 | 138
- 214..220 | 176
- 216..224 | 171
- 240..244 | 122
